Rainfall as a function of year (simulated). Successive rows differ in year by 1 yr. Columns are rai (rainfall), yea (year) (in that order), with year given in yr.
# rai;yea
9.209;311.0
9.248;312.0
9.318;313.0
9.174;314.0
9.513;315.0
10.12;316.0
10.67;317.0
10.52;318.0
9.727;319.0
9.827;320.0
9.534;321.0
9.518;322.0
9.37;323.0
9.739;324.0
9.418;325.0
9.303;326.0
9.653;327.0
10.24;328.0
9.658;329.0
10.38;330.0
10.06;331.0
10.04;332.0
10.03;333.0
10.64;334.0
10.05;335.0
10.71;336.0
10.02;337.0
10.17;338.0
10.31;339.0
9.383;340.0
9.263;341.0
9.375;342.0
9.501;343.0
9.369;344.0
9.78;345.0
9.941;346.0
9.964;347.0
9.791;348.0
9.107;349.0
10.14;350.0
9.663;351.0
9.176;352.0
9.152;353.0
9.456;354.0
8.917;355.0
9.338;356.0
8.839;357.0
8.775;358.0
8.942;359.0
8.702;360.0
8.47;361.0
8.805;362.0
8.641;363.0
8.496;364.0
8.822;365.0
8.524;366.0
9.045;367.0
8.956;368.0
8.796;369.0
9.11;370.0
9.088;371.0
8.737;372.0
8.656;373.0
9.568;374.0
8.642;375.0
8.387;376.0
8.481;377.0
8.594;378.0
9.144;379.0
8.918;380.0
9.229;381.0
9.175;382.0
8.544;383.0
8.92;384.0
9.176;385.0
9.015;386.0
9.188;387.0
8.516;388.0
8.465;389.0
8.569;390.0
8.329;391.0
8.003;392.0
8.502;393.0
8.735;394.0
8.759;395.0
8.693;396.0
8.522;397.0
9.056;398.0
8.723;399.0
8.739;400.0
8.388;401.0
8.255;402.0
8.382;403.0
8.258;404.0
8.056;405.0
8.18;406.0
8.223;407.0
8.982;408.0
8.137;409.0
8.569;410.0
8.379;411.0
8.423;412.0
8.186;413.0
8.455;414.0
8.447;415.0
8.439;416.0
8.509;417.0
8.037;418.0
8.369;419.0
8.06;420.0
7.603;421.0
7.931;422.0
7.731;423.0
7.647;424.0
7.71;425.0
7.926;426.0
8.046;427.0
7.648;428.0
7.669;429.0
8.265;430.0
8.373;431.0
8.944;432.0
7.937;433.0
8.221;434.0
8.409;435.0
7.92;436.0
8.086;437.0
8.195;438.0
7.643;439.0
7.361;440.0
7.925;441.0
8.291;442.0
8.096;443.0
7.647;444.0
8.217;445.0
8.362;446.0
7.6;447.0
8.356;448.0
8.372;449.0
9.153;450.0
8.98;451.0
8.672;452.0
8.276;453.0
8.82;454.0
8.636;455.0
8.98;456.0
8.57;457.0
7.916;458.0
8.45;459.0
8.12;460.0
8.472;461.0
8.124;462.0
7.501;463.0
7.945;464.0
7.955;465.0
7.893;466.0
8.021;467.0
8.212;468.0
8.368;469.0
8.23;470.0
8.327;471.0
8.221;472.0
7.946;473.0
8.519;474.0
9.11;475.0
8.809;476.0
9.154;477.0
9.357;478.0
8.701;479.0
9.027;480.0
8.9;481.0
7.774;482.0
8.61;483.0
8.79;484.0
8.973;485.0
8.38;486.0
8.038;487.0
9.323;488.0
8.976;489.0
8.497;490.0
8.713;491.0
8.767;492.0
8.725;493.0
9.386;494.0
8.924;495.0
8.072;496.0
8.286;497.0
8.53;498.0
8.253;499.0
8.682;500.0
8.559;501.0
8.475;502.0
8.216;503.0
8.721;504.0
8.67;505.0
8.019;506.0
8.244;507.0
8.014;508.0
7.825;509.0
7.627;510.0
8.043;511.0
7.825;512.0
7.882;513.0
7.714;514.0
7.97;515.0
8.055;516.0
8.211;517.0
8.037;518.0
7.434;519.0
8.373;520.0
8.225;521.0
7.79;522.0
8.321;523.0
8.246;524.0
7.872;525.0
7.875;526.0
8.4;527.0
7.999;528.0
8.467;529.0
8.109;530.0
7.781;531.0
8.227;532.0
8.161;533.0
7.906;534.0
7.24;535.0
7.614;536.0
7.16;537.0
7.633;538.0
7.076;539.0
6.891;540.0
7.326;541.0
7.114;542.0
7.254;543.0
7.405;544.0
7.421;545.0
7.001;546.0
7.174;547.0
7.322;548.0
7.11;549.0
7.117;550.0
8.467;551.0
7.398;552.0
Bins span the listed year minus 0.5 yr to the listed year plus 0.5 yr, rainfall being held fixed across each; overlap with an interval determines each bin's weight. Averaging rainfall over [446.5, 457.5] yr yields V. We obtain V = 8.58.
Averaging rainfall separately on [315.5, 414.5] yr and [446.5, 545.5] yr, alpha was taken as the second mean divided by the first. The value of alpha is 0.9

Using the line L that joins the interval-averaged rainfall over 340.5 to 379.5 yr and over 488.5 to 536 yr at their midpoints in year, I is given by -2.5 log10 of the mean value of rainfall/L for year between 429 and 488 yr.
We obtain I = 0.02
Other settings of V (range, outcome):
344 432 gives 8.67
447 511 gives 8.47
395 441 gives 8.22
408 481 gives 8.27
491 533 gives 8.22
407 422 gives 8.31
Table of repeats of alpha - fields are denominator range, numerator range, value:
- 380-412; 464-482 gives 0.99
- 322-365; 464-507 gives 0.90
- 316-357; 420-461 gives 0.84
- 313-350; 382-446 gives 0.84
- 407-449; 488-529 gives 1.02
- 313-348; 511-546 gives 0.79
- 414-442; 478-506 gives 1.07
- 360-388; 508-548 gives 0.88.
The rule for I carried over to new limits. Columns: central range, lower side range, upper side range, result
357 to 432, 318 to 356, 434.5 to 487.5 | 0.071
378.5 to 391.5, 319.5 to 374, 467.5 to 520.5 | 0.038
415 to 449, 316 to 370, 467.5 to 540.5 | 0.101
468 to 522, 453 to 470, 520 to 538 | -0.040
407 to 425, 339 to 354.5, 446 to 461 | 0.083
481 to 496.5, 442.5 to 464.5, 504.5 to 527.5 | -0.066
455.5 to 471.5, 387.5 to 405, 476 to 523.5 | 0.033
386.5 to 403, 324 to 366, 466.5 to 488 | 0.070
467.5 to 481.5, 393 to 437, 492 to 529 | -0.051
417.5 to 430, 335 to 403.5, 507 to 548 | 0.094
